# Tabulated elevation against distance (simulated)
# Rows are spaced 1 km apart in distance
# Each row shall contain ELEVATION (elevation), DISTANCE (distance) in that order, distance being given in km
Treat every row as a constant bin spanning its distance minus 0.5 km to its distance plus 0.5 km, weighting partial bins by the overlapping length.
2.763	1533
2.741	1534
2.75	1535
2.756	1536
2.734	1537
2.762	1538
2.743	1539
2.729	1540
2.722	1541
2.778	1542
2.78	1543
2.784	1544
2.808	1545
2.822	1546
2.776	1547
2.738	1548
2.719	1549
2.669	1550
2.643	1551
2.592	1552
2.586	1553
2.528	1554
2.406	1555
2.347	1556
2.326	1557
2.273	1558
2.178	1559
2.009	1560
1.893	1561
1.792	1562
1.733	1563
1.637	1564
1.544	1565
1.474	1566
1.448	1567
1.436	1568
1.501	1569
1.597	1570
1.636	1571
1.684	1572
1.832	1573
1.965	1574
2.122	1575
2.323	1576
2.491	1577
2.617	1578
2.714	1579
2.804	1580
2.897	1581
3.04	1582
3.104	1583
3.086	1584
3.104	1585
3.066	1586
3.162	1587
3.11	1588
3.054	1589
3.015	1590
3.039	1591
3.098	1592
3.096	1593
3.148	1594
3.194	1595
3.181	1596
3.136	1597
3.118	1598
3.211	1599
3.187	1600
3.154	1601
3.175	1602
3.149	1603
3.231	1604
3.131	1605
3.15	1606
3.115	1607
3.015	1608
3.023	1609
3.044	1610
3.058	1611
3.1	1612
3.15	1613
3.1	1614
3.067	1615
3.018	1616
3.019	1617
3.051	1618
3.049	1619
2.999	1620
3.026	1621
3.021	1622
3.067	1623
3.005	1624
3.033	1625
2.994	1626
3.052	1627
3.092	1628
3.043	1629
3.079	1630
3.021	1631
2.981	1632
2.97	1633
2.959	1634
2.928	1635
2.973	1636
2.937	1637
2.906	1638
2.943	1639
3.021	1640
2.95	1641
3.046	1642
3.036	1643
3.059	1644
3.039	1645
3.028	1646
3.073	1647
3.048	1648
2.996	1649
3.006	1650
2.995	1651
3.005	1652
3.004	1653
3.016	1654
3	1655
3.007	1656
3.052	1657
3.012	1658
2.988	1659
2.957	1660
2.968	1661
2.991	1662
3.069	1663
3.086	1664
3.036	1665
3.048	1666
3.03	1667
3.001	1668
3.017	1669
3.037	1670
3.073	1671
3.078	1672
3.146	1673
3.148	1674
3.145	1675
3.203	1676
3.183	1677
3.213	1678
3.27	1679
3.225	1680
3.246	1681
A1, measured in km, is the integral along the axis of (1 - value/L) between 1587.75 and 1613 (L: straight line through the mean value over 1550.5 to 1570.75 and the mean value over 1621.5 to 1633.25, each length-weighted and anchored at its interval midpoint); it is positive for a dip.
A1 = -5.0 km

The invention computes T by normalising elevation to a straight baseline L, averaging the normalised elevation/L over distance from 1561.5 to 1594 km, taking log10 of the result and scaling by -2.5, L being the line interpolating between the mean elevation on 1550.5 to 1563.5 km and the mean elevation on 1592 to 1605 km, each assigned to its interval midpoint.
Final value 0.15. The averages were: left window 2.25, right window 3.16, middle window 2.39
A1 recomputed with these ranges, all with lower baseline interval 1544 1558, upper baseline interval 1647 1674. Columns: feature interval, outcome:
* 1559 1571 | 4.49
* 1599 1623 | -2.14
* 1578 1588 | -0.93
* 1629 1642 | -0.20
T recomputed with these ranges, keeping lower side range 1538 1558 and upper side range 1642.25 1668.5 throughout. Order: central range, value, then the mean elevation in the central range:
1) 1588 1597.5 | -0.111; 3.11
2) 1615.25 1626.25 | -0.046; 3.03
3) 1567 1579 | 0.374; 1.94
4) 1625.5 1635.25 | -0.029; 3.01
